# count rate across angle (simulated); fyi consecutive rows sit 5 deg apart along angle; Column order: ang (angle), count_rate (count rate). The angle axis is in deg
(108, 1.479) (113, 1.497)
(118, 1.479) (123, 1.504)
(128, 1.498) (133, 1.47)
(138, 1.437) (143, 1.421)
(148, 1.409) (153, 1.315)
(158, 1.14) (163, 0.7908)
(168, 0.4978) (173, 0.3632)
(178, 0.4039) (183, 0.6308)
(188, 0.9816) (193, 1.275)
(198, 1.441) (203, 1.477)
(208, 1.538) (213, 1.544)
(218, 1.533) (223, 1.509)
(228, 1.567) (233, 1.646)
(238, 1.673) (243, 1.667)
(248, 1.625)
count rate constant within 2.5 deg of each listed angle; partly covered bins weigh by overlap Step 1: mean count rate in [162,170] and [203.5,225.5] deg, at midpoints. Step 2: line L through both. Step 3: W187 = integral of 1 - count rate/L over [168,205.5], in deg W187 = 5.6 deg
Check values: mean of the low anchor 0.626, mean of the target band 0.91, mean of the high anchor 1.53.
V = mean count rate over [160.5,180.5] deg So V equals 0.514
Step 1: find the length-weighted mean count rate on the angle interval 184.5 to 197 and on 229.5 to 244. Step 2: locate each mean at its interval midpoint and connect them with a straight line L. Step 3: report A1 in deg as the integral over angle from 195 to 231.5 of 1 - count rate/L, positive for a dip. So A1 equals -3.7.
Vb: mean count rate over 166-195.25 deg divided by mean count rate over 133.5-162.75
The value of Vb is 0.53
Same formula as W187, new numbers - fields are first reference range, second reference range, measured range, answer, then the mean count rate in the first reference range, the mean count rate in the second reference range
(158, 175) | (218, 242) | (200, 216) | -3.2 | 0.643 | 1.6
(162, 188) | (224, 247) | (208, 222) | -3.0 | 0.565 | 1.63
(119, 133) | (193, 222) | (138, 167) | 5.7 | 1.49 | 1.49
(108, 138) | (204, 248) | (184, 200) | 3.9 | 1.48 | 1.58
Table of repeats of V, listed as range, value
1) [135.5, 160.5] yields 1.34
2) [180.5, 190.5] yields 0.806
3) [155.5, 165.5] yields 0.965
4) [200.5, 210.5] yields 1.51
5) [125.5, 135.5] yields 1.48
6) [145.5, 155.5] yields 1.36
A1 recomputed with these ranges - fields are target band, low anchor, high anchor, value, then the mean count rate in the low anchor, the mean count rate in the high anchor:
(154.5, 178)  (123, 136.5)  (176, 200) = 9.6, 1.48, 0.947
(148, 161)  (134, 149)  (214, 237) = 1.8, 1.43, 1.57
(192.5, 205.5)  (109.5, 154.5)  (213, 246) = 1.1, 1.45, 1.6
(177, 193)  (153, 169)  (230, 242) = 5.2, 0.918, 1.66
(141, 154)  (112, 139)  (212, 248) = 1.0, 1.48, 1.6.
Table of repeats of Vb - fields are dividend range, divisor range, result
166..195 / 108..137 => 0.46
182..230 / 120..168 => 1.06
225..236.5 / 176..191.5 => 2.23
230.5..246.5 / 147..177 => 1.91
